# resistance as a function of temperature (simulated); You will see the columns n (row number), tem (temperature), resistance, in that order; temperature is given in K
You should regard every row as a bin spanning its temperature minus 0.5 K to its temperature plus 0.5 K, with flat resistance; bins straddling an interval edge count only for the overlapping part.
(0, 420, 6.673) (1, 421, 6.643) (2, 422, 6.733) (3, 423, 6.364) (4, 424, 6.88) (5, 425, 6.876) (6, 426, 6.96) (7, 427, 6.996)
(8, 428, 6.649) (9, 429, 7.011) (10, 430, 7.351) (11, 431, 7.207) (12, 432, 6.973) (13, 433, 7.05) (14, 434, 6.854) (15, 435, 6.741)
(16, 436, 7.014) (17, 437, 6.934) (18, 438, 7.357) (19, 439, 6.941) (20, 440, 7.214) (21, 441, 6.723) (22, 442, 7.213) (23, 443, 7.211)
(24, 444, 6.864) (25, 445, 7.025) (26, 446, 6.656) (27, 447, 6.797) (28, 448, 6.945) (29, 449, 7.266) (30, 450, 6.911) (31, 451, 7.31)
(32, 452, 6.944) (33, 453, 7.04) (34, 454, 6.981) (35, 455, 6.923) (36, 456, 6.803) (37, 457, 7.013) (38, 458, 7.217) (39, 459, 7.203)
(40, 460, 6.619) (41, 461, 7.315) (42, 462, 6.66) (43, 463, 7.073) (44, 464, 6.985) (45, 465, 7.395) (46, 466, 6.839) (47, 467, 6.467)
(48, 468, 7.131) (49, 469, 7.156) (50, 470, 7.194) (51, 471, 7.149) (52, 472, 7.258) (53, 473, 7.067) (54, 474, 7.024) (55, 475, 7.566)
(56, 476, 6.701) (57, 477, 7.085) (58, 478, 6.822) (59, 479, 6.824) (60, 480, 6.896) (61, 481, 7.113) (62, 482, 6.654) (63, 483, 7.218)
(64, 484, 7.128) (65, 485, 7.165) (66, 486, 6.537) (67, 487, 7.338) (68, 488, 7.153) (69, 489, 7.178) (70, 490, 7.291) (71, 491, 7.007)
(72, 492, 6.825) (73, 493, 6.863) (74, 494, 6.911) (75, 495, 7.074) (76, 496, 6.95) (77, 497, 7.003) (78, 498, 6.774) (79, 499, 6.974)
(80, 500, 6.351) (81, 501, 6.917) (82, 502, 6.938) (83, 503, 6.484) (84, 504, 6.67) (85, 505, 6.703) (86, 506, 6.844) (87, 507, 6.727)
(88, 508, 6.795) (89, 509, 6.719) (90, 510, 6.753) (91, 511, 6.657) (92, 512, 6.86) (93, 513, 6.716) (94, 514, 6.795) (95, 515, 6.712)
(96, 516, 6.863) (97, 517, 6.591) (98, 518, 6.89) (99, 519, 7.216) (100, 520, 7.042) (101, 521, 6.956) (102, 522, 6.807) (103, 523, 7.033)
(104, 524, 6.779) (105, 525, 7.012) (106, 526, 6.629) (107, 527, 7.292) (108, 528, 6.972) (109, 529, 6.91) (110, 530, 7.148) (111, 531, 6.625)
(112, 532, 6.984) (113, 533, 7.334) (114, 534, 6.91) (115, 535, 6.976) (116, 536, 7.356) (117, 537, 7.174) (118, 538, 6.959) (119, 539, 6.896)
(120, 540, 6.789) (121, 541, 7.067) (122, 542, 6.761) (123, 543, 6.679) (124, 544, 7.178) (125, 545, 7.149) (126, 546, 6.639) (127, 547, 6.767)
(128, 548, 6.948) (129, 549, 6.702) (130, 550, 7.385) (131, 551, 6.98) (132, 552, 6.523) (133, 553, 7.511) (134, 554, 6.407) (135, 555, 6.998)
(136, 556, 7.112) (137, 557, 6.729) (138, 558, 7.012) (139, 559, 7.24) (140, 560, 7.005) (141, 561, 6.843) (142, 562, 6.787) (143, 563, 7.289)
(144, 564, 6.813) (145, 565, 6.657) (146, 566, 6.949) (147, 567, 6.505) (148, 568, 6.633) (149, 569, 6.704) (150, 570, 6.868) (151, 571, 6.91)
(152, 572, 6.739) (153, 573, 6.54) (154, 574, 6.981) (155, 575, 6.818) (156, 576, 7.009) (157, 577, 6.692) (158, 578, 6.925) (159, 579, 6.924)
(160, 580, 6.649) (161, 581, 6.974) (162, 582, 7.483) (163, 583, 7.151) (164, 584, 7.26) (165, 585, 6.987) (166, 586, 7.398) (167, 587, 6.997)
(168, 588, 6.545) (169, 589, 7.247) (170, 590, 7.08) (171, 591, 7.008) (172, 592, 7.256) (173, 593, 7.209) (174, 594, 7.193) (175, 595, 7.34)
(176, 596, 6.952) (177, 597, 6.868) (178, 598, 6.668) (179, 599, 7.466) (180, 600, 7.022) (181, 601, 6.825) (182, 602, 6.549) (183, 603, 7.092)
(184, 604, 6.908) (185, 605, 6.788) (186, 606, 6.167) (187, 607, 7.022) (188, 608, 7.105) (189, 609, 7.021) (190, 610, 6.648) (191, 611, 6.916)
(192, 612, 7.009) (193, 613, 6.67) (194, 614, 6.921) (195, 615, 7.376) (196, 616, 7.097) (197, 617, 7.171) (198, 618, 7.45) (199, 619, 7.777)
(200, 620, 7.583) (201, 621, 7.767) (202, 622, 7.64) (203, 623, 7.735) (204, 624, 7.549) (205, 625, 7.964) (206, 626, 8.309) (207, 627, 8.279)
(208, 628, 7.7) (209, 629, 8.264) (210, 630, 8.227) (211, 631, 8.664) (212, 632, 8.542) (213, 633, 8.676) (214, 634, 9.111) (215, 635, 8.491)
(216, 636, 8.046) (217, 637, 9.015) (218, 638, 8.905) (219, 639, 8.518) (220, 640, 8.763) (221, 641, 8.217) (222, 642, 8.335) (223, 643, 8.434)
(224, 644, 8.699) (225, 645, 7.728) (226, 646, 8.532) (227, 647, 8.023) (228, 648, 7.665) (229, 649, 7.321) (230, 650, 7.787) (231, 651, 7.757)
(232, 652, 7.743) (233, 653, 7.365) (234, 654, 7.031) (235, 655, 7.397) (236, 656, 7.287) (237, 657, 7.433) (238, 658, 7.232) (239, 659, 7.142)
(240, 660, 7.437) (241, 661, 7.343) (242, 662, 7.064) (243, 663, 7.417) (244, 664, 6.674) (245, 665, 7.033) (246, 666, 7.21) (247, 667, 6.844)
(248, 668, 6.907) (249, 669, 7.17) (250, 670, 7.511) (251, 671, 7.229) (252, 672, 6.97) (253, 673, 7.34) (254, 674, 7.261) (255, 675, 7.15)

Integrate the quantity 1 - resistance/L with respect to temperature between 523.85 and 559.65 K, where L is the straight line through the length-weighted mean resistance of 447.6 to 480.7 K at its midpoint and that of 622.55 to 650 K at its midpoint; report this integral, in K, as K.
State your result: 3.0 K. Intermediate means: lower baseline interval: 7.02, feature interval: 6.96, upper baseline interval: 8.28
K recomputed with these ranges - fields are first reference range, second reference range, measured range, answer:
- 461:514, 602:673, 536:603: 3.2 K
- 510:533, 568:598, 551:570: 0.2 K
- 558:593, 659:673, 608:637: -2.9 K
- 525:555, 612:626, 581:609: 1.1 K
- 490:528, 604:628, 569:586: 0.5 K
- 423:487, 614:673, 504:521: 1.0 K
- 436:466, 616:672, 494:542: 2.6 K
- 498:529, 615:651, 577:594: 1.2 K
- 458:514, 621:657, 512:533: 0.9 K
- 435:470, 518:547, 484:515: 0.5 K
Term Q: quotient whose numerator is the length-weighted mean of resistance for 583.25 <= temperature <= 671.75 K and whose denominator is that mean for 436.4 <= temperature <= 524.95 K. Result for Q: 1.08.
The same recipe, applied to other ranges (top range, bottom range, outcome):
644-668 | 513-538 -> 1.07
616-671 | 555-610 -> 1.12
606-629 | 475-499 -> 1.06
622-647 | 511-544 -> 1.20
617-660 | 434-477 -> 1.14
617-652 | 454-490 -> 1.16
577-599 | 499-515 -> 1.05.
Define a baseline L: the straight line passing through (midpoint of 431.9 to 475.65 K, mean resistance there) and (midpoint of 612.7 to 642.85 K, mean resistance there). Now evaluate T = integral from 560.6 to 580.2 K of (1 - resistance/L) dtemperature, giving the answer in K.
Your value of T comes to 2.26 K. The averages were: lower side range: 7.02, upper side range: 8.04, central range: 6.81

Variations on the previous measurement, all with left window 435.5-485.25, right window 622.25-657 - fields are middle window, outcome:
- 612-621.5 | 0.8 K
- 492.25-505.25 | 0.8 K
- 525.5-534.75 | 0.6 K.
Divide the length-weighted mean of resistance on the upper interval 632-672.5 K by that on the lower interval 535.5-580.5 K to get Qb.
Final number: 1.12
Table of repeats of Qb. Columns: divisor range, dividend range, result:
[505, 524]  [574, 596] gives 1.03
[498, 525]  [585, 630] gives 1.06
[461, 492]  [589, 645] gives 1.08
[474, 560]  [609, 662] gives 1.13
